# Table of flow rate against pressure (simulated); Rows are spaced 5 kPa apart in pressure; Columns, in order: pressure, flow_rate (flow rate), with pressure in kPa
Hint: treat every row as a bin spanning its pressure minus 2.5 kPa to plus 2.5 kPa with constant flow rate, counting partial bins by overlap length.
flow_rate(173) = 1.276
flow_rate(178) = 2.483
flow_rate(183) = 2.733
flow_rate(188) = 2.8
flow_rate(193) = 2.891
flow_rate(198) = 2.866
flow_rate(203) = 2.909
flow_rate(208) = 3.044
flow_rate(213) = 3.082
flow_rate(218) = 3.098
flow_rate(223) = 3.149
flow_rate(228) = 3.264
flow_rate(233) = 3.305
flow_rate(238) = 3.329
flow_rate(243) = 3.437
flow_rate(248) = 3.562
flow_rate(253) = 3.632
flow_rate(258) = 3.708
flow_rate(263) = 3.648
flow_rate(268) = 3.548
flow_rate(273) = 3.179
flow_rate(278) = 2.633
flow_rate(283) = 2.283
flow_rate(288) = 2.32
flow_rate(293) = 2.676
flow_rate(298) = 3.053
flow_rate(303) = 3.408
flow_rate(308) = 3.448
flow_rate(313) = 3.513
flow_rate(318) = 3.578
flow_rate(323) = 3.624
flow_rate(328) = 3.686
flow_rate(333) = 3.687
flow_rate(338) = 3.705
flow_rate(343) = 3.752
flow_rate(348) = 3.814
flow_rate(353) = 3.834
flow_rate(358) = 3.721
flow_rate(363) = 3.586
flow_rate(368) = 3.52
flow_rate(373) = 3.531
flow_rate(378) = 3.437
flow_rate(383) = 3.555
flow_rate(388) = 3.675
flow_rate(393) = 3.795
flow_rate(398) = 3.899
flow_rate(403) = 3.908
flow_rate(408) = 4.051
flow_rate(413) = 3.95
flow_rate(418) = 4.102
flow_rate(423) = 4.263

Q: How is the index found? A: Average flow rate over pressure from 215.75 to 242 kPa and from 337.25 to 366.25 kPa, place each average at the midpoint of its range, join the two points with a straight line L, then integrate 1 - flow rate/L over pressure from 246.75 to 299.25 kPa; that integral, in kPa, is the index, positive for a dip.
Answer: 4.7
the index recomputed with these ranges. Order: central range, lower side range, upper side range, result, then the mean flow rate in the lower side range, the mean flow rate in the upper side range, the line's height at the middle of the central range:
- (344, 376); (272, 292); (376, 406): -2.66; 2.57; 3.72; 3.39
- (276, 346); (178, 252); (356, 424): 4.60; 3.09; 3.78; 3.47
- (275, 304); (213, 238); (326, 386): 6.14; 3.2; 3.65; 3.42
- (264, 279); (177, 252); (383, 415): 0.45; 3.09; 3.85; 3.32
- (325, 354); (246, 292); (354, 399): -2.28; 3.15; 3.63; 3.47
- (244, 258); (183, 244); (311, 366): -1.47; 3.07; 3.68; 3.26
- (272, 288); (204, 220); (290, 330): 3.28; 3.06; 3.36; 3.27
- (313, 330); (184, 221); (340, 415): -0.63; 2.95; 3.73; 3.48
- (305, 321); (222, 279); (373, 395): -0.11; 3.39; 3.6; 3.49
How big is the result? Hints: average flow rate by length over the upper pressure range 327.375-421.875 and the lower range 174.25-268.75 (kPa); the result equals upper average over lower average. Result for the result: 1.19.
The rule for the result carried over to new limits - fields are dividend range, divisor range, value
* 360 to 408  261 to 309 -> 1.23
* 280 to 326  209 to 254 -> 0.94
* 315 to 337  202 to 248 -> 1.14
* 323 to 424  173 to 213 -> 1.37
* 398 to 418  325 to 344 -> 1.07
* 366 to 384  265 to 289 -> 1.23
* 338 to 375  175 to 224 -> 1.28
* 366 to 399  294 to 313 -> 1.10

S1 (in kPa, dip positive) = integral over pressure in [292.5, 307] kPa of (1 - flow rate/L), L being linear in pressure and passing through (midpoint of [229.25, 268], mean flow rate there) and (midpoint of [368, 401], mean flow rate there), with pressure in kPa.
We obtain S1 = 1.72 kPa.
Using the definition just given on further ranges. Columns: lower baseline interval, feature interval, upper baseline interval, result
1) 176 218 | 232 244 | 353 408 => -1.2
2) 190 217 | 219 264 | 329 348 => -3.5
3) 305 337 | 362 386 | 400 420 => 1.9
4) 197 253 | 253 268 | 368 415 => -1.5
